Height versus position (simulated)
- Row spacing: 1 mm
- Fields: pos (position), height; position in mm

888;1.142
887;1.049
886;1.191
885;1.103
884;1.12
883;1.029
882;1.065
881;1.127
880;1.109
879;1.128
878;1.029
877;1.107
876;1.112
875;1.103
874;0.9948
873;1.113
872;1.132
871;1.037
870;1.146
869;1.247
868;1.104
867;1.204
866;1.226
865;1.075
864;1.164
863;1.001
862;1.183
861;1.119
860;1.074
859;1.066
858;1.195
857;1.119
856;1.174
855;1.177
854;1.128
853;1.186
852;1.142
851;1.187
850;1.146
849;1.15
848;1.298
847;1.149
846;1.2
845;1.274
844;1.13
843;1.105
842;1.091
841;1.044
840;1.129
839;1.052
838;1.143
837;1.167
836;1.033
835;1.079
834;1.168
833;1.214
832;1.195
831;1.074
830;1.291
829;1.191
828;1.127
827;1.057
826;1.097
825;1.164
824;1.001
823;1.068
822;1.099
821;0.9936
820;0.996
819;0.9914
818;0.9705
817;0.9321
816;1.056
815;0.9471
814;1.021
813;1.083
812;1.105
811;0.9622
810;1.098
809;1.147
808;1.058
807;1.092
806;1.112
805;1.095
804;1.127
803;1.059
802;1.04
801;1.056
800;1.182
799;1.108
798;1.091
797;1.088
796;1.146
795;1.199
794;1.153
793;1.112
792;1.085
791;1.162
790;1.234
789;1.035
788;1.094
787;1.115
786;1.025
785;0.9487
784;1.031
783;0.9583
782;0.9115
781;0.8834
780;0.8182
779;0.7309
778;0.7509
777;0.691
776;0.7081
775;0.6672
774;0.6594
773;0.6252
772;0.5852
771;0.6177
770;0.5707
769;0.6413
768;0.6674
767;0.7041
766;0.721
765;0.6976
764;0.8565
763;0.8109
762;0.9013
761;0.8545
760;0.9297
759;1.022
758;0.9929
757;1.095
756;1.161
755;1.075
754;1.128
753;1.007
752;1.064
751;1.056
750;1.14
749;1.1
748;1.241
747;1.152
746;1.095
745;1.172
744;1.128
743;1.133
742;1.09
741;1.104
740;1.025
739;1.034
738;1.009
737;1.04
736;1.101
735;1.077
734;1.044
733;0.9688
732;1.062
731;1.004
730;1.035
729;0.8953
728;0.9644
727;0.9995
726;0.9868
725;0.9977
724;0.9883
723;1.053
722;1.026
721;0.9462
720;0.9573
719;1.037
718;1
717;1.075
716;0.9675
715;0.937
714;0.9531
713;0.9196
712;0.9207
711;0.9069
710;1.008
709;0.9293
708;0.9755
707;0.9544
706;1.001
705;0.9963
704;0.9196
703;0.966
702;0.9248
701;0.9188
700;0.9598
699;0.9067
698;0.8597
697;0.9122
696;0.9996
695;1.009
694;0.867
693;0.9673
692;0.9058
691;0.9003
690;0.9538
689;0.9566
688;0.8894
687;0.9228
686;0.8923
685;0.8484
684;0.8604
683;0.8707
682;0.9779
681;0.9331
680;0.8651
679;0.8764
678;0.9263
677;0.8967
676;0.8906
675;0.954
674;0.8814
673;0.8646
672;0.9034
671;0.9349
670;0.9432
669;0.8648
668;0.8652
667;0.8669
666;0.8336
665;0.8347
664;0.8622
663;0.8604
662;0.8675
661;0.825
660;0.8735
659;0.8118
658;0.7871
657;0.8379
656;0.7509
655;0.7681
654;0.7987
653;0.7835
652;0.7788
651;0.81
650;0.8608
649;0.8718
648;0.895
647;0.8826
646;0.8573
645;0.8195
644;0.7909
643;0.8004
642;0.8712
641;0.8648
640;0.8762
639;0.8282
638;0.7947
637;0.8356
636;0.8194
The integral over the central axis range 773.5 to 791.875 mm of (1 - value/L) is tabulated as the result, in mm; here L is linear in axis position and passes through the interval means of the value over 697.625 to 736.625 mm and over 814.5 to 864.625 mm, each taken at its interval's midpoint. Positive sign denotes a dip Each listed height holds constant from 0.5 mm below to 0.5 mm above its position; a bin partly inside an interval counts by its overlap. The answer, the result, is 2.4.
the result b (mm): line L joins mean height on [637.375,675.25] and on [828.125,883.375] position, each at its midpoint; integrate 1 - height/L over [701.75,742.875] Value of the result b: -2.4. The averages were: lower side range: 0.846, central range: 0.997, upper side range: 1.13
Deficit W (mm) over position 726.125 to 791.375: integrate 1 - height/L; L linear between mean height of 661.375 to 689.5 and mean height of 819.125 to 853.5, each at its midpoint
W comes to 3.9 mm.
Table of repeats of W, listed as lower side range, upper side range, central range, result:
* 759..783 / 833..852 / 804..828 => -1.4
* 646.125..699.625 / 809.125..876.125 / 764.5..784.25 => 5.6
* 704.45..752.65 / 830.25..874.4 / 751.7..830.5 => 7.7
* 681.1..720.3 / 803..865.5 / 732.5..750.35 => -1.8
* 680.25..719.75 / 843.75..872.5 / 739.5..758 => -1.8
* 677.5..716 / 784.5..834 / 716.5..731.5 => -0.5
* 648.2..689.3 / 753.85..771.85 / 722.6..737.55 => -2.8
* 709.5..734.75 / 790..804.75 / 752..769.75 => 2.6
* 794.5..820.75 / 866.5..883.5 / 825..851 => -1.5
